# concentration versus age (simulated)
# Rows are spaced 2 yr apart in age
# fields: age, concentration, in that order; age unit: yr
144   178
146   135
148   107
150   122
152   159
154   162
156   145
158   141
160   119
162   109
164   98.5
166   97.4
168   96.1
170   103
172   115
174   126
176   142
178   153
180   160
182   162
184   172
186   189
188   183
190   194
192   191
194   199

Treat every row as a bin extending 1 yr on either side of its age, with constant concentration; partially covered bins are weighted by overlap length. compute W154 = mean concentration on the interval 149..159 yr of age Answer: 146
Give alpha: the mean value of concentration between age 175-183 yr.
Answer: 154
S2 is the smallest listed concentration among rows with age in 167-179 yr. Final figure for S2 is 96.1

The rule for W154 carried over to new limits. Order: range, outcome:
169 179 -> 128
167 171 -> 99.5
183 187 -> 180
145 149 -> 121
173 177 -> 134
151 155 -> 160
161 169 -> 100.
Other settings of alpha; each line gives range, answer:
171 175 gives 120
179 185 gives 165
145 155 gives 137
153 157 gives 154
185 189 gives 186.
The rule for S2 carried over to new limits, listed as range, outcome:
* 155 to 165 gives 98.5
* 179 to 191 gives 160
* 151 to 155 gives 159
